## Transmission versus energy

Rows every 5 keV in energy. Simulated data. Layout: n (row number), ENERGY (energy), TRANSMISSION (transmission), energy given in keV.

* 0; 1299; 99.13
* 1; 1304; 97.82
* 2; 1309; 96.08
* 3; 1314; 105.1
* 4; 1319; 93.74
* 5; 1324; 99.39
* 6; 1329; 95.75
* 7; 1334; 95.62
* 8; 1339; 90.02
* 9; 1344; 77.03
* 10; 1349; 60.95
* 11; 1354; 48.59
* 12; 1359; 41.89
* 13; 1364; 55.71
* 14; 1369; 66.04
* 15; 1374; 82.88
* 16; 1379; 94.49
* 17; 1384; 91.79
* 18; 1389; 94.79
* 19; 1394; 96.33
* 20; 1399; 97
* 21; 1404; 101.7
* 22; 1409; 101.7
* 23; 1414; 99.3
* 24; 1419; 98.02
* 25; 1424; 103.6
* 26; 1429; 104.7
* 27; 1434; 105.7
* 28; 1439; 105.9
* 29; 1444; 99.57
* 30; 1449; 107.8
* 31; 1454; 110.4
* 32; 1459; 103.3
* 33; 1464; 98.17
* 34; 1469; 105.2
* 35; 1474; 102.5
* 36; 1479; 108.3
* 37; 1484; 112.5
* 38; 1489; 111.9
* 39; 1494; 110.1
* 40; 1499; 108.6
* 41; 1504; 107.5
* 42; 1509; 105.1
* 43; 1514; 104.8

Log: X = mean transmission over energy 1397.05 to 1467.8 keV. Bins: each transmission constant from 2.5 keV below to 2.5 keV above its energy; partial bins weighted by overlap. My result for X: 103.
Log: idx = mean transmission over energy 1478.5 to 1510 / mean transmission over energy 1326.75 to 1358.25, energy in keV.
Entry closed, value 1.4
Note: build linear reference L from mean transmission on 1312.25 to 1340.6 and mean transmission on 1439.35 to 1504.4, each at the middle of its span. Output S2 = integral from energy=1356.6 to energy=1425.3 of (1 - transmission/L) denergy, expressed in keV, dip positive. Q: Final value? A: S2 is 9.5 keV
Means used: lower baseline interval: 96.6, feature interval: 87.3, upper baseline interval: 107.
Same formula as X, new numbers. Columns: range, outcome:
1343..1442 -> 86.6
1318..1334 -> 96.4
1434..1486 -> 105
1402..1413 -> 101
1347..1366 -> 51.4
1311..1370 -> 77.9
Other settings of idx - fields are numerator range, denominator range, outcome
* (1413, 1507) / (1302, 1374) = 1.32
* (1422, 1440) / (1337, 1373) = 1.66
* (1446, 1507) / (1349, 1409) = 1.35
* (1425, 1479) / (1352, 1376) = 1.78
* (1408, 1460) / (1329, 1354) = 1.31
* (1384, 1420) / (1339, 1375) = 1.56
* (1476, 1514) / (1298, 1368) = 1.33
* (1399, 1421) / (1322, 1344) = 1.07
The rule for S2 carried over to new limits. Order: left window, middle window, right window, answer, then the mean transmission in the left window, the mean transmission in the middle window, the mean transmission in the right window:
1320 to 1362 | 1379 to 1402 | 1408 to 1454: -1.0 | 76.5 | 95.1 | 103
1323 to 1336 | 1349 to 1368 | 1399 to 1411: 9.0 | 96.7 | 51.7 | 101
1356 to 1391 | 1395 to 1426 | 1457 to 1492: -5.0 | 74.7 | 100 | 106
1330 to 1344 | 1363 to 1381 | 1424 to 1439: 3.8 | 90.3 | 75.8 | 105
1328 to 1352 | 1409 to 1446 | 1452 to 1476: -1.9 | 82.4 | 102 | 104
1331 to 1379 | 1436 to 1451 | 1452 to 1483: -1.0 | 70.4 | 104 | 105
